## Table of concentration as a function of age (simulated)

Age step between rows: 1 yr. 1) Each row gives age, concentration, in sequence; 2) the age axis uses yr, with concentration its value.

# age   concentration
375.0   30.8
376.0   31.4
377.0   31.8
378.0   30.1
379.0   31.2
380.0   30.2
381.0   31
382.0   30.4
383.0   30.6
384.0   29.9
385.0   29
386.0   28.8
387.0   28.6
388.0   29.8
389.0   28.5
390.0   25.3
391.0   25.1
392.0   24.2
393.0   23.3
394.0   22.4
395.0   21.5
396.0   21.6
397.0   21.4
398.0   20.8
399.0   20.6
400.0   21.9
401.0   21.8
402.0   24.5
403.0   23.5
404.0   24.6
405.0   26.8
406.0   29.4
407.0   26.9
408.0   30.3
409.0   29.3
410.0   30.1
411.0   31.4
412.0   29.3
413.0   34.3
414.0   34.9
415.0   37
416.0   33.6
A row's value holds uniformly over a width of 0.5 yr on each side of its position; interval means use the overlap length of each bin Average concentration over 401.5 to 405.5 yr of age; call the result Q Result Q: 24.9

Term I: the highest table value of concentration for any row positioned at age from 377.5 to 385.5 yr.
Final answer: 31.2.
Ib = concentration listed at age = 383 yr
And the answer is 30.6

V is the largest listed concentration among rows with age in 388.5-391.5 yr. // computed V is 28.5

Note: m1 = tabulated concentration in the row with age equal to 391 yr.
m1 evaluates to 25.1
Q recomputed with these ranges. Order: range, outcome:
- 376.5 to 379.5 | 31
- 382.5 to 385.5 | 29.8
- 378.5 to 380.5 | 30.7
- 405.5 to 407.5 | 28.1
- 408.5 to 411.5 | 30.3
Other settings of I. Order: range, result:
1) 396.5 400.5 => 21.9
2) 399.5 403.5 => 24.5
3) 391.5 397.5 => 24.2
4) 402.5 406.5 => 29.4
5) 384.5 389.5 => 29.8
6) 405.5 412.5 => 31.4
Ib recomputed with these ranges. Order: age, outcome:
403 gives 23.5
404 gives 24.6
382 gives 30.4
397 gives 21.4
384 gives 29.9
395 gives 21.5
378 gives 30.1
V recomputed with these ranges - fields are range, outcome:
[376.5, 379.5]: 31.8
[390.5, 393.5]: 25.1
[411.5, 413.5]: 34.3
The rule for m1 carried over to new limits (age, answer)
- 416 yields 33.6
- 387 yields 28.6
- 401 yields 21.8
